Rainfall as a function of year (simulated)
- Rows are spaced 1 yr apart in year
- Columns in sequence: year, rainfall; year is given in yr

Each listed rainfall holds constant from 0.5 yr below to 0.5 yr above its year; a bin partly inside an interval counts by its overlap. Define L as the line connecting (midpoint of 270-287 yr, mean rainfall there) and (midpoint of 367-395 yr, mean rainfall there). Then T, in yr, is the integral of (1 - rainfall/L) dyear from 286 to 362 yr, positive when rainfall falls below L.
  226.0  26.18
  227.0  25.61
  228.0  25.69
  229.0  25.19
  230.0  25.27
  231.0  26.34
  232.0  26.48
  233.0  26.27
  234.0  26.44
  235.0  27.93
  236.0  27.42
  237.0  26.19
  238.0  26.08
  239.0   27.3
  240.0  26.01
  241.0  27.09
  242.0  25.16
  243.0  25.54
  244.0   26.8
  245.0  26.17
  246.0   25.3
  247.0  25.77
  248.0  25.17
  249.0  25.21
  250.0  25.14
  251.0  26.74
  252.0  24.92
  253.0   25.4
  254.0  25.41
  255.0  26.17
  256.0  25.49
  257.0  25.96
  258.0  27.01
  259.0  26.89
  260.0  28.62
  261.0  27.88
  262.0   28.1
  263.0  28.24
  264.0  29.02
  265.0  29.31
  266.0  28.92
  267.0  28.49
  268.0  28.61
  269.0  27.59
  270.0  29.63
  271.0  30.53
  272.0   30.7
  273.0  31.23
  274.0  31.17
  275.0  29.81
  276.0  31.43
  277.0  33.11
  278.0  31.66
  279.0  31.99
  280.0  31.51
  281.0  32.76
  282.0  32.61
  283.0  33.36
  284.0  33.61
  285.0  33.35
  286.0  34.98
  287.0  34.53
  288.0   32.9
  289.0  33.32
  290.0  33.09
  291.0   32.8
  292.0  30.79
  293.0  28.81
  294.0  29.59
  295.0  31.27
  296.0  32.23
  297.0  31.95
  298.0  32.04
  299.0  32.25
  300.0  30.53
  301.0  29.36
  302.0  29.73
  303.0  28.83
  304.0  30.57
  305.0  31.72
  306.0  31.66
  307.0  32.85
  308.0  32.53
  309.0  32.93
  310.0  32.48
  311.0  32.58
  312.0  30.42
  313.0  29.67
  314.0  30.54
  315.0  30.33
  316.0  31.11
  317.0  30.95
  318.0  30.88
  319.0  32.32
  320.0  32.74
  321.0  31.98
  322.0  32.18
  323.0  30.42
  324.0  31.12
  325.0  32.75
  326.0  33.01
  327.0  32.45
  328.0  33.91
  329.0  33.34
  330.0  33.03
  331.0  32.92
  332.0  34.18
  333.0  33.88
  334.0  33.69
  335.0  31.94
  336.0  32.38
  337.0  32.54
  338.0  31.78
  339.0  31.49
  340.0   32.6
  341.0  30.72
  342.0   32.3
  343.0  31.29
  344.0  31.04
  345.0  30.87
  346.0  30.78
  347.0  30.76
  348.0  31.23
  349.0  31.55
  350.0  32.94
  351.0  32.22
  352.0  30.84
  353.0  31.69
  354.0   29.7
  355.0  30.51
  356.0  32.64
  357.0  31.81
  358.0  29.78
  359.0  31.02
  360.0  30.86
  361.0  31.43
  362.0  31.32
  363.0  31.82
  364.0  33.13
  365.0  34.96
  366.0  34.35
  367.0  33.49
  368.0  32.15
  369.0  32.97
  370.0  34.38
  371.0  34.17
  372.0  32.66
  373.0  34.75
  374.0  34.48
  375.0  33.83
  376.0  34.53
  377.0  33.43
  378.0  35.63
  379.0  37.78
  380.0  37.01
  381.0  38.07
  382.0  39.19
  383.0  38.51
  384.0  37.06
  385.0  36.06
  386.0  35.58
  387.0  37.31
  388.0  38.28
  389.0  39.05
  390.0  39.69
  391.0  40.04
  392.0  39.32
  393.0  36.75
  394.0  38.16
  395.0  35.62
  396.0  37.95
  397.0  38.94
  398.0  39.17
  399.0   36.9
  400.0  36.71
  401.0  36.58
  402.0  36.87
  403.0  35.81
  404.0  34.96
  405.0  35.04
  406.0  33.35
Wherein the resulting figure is 4.9 yr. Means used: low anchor 32.1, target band 31.7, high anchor 36.3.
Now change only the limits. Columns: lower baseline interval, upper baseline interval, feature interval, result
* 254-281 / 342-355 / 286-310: -1.4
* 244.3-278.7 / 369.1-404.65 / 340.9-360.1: 1.6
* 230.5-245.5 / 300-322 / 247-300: -1.8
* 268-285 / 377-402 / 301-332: 1.7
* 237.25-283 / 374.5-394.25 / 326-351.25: 1.2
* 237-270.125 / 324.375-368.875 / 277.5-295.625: -2.4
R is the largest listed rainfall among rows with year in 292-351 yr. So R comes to 34.18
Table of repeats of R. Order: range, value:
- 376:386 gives 39.19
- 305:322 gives 32.93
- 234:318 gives 34.98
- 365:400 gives 40.04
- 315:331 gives 33.91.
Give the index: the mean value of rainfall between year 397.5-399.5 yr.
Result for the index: 38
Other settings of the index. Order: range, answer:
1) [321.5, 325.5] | 31.6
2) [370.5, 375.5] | 34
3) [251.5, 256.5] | 25.5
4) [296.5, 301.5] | 31.2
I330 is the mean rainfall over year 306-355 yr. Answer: 31.9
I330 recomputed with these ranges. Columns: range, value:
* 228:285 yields 28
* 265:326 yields 31.4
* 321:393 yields 33.5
